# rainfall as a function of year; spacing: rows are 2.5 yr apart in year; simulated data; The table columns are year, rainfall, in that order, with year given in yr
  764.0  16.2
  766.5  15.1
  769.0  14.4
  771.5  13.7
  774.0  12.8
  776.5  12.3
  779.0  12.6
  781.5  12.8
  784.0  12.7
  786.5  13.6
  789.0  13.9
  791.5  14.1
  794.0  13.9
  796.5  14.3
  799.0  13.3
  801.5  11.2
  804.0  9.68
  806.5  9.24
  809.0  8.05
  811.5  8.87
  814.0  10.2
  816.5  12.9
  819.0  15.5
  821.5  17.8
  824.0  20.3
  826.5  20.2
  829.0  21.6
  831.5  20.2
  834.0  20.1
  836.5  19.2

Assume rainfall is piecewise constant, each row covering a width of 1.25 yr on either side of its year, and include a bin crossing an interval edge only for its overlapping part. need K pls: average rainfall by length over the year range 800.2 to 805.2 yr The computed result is 10.5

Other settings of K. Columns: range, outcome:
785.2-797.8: 14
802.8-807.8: 9.44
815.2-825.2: 16.6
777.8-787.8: 12.9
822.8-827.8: 20.3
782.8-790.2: 13.4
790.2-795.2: 14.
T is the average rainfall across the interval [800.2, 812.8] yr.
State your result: 9.43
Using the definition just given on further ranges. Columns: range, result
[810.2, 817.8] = 10.7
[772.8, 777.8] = 12.5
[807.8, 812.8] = 8.48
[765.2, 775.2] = 14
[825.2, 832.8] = 20.7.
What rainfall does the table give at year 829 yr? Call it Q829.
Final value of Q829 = 21.6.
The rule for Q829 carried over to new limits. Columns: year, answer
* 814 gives 10.2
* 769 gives 14.4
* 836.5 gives 19.2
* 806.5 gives 9.24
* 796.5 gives 14.3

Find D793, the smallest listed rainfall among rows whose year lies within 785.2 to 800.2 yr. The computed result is 13.3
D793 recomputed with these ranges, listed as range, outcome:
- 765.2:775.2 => 12.8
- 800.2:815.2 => 8.05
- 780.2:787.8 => 12.7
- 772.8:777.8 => 12.3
